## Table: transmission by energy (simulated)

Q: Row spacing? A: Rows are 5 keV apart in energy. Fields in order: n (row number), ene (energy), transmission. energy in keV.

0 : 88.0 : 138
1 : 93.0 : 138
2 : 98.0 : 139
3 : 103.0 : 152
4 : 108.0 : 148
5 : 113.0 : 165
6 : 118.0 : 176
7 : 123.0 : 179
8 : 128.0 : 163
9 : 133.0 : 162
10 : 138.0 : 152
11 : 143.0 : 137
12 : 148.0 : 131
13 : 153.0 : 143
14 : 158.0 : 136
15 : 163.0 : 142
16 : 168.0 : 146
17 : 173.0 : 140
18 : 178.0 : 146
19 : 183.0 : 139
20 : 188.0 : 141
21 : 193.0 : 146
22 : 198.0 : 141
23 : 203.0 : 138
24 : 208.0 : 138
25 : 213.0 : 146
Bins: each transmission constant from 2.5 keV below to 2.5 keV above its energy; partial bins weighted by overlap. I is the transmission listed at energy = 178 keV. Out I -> 146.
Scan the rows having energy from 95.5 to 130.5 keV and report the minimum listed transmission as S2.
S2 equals 139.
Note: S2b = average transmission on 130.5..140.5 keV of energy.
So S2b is 157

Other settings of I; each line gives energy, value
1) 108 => 148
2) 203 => 138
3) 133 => 162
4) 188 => 141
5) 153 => 143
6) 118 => 176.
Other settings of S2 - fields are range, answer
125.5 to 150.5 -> 131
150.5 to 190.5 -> 136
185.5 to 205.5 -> 138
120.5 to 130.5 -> 163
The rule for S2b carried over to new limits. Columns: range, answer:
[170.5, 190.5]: 142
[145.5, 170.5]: 140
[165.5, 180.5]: 144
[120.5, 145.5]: 159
